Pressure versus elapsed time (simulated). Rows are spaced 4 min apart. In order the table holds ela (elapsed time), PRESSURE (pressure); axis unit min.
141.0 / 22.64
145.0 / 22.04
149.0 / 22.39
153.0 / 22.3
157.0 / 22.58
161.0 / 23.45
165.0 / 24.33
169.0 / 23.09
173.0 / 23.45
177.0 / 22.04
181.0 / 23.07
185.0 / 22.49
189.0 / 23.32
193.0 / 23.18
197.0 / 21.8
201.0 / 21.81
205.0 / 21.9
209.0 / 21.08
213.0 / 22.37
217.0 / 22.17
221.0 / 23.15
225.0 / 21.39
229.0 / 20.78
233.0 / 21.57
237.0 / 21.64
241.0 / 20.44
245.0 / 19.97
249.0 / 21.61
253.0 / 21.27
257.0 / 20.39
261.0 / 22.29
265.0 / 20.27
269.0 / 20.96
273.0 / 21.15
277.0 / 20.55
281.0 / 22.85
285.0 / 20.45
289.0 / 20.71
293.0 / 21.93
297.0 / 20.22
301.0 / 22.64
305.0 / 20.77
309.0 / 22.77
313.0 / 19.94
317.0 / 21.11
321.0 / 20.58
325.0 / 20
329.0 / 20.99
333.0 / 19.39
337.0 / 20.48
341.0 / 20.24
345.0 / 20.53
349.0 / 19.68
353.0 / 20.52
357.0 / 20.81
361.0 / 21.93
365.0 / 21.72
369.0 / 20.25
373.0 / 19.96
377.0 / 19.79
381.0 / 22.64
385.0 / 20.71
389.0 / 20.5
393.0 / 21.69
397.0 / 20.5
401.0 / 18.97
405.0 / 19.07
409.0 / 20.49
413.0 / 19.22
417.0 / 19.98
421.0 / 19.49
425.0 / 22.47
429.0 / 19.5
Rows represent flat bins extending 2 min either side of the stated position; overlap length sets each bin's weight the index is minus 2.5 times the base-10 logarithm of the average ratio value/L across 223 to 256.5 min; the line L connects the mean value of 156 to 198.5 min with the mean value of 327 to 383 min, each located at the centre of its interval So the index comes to 0.056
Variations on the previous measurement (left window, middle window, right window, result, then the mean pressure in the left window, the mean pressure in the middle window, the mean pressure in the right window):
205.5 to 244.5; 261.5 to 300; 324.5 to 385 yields 0.00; 21.6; 21.1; 20.6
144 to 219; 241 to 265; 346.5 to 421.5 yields 0.04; 22.6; 21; 20.4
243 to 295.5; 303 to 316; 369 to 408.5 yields -0.01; 21.1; 21.2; 20.4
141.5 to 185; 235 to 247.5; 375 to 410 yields 0.07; 22.8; 20.7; 20.5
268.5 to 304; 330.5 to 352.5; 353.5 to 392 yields 0.05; 21.3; 20.1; 20.9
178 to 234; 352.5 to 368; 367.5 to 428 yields -0.03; 22.2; 21.3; 20.4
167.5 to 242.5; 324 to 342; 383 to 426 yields 0.04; 22.1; 20.2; 20.2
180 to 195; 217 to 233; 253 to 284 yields 0.02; 23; 21.8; 21.2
